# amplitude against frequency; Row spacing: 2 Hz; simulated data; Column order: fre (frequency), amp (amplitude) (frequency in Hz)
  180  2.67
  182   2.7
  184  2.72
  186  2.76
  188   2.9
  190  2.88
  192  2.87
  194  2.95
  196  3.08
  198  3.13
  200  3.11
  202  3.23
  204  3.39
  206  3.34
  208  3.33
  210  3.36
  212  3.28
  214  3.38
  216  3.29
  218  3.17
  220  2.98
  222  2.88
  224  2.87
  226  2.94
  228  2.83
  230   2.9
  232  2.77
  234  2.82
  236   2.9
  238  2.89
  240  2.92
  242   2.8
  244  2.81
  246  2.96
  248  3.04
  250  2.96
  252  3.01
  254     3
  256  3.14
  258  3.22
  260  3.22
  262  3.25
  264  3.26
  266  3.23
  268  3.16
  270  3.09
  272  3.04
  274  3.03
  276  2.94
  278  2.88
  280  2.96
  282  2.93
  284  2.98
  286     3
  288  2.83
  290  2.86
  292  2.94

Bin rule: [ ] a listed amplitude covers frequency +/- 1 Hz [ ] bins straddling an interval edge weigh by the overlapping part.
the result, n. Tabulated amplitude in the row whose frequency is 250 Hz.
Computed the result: 2.96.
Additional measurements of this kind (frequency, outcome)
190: 2.88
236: 2.9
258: 3.22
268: 3.16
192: 2.87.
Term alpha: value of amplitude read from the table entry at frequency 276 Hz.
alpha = 2.94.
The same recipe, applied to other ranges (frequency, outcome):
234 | 2.82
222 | 2.88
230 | 2.9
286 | 3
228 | 2.83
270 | 3.09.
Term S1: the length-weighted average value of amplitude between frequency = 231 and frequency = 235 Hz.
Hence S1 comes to 2.79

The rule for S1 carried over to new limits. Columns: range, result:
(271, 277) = 3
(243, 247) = 2.88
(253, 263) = 3.17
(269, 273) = 3.06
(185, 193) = 2.85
